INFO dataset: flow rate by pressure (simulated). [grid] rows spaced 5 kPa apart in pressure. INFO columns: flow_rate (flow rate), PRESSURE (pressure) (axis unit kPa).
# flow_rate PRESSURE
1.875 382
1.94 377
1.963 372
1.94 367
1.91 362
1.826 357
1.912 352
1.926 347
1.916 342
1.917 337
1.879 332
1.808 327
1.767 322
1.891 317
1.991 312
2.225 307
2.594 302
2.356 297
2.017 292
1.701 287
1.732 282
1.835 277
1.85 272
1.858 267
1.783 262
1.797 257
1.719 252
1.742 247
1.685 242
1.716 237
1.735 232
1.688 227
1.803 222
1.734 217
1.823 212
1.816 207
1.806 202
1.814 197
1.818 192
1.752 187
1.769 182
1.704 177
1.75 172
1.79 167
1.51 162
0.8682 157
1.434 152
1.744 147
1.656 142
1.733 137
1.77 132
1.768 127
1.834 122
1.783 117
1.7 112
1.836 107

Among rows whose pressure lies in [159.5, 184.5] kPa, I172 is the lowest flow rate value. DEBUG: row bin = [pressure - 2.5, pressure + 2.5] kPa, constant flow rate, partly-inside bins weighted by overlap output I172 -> 1.51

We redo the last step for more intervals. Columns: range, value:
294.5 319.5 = 1.891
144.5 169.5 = 0.8682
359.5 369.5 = 1.91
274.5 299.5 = 1.701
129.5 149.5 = 1.656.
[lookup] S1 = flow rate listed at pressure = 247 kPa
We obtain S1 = 1.742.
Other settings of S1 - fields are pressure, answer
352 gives 1.912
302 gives 2.594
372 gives 1.963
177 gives 1.704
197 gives 1.814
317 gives 1.891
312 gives 1.991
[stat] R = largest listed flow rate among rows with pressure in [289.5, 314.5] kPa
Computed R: 2.594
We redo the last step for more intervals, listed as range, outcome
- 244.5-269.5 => 1.858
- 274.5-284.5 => 1.835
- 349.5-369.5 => 1.94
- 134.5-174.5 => 1.79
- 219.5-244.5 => 1.803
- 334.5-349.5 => 1.926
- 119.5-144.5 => 1.834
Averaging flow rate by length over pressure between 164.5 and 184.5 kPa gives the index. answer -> 1.75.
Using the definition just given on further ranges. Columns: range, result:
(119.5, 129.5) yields 1.8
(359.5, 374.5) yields 1.94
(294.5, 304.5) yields 2.48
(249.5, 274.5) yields 1.8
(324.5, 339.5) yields 1.87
